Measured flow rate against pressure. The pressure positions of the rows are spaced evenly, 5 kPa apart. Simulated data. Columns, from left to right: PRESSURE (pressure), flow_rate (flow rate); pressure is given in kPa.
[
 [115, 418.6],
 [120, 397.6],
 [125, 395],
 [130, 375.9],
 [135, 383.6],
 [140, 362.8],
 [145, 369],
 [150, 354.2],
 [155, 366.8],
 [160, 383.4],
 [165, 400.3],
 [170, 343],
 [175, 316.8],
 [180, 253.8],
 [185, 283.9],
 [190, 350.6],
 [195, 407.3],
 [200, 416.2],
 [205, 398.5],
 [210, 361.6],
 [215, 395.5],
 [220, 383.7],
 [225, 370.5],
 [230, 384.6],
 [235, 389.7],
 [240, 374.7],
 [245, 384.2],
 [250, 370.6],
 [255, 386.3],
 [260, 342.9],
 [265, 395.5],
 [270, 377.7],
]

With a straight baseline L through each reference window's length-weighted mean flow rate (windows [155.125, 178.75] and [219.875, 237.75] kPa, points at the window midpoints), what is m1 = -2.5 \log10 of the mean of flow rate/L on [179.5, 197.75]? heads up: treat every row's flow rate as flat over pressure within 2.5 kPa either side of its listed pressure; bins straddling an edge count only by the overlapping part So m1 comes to 0.101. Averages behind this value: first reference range 356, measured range 333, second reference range 382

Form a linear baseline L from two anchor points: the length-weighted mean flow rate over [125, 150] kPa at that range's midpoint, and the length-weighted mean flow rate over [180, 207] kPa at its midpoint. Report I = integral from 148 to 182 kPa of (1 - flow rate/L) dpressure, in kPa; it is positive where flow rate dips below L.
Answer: 1.9 kPa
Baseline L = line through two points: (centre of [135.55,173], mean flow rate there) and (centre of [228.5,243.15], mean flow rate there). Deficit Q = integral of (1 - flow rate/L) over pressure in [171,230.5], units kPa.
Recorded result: 2.8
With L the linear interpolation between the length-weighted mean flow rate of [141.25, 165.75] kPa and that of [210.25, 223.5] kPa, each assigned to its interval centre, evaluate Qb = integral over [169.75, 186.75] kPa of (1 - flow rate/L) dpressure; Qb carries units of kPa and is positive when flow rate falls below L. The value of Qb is 3.7 kPa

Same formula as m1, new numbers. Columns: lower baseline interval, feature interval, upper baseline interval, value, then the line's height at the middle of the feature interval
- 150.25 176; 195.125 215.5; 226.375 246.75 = -0.06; 375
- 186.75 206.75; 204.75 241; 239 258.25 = 0.00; 383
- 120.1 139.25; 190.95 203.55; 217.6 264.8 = -0.06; 380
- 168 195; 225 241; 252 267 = -0.08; 355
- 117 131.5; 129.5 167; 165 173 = 0.00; 374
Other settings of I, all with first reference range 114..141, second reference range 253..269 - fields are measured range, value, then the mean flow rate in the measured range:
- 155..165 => 0.0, 383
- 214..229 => -0.1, 382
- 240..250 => -0.1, 378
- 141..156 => 0.9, 363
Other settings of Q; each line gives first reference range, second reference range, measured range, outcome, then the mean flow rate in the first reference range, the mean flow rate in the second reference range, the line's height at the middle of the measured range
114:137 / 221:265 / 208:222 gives -0.01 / 393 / 377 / 381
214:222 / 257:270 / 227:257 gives -0.14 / 389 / 371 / 380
